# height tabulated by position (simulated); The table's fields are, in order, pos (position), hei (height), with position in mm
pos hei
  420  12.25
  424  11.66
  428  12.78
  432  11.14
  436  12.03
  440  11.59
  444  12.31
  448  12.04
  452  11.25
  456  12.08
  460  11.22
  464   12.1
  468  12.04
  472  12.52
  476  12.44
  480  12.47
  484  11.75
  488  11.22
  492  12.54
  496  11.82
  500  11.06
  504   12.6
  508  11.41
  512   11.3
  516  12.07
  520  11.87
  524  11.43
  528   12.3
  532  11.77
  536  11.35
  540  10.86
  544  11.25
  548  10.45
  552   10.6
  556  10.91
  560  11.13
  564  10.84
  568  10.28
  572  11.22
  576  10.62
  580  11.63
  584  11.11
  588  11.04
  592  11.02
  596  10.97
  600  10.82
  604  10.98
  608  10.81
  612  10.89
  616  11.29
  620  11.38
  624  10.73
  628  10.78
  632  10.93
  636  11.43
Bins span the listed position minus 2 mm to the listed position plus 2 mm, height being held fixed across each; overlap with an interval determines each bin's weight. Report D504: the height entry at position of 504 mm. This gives 12.6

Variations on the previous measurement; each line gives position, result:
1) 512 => 11.3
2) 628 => 10.78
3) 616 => 11.29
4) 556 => 10.91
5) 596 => 10.97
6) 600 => 10.82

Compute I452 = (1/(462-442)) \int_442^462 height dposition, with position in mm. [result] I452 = 11.8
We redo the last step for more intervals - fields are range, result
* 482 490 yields 11.5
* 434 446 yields 12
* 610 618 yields 11.1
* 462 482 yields 12.3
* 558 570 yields 10.8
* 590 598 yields 11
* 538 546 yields 11.1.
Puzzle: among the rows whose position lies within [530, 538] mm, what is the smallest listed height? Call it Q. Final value 11.35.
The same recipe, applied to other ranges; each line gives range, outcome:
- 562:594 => 10.28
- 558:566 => 10.84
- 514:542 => 10.86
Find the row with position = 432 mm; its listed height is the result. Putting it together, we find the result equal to 11.14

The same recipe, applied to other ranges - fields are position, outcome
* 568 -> 10.28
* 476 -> 12.44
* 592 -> 11.02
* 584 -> 11.11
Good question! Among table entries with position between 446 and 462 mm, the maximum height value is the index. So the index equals 12.08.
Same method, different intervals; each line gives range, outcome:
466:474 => 12.52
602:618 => 11.29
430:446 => 12.31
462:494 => 12.54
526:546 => 12.3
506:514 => 11.41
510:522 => 12.07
